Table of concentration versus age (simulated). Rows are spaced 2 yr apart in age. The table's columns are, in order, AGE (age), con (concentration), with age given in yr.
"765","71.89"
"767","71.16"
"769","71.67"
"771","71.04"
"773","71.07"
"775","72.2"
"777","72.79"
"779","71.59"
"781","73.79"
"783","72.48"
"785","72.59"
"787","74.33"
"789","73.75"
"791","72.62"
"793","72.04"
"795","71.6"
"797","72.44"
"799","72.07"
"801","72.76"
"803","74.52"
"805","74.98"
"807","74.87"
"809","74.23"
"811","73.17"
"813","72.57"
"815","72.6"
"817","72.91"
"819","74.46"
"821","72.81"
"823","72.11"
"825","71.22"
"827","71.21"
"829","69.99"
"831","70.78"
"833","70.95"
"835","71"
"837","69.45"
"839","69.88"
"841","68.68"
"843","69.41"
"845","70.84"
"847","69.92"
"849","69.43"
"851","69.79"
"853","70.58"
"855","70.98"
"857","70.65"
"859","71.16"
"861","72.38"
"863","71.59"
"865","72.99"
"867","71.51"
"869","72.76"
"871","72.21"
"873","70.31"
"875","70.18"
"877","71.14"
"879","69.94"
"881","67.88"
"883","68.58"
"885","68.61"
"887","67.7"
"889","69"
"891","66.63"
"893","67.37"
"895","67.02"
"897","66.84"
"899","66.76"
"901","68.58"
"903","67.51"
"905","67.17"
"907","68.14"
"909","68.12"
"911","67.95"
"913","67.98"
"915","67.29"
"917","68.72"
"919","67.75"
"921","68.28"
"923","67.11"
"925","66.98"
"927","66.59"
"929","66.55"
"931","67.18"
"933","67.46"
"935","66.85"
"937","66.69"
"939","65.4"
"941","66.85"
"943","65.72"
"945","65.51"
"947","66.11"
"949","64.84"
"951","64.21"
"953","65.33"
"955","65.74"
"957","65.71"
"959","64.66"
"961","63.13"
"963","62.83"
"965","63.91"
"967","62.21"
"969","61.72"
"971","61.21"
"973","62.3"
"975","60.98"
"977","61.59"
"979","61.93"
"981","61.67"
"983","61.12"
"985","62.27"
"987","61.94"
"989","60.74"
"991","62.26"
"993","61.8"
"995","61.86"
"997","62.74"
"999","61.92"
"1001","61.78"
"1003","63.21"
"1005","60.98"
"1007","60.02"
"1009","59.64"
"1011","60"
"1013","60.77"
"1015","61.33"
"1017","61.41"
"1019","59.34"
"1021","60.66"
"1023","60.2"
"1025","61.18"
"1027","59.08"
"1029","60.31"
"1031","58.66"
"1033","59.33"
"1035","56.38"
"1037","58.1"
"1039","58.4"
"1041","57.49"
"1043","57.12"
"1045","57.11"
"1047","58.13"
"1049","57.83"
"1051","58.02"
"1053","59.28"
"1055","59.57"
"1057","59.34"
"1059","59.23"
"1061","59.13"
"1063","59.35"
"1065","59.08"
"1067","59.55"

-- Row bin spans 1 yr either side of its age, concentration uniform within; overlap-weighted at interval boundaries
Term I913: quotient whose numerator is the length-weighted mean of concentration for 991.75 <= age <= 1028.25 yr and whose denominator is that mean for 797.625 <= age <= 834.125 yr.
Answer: 0.8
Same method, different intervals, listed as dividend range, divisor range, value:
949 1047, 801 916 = 0.87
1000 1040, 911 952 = 0.90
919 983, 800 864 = 0.90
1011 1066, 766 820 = 0.81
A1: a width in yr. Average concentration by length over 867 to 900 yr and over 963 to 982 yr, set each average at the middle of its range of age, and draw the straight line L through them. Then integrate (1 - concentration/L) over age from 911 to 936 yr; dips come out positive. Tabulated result -0.6 yr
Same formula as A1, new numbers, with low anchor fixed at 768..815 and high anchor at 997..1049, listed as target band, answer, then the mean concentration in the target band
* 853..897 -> -1.2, 70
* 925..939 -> -0.4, 66.8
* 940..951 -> -0.3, 65.7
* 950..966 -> -0.3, 64.4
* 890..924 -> -0.7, 67.6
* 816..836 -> -0.2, 71.7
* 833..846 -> 0.0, 70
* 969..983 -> 0.2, 61.6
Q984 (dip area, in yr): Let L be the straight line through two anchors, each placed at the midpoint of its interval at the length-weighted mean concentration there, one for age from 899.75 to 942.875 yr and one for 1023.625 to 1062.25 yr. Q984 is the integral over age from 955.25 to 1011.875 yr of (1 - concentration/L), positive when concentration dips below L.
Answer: 0.7 yr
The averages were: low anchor 67.4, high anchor 58.6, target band 62.1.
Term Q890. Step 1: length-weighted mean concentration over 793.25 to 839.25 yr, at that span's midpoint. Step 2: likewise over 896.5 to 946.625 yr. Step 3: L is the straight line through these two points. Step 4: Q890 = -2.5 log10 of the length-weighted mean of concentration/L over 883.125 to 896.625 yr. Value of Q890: 0.016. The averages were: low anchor 72.3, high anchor 67.2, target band 67.7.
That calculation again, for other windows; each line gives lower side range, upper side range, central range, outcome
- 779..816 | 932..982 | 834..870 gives -0.01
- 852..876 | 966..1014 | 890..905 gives 0.02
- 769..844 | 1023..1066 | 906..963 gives -0.03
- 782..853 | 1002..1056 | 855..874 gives -0.04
